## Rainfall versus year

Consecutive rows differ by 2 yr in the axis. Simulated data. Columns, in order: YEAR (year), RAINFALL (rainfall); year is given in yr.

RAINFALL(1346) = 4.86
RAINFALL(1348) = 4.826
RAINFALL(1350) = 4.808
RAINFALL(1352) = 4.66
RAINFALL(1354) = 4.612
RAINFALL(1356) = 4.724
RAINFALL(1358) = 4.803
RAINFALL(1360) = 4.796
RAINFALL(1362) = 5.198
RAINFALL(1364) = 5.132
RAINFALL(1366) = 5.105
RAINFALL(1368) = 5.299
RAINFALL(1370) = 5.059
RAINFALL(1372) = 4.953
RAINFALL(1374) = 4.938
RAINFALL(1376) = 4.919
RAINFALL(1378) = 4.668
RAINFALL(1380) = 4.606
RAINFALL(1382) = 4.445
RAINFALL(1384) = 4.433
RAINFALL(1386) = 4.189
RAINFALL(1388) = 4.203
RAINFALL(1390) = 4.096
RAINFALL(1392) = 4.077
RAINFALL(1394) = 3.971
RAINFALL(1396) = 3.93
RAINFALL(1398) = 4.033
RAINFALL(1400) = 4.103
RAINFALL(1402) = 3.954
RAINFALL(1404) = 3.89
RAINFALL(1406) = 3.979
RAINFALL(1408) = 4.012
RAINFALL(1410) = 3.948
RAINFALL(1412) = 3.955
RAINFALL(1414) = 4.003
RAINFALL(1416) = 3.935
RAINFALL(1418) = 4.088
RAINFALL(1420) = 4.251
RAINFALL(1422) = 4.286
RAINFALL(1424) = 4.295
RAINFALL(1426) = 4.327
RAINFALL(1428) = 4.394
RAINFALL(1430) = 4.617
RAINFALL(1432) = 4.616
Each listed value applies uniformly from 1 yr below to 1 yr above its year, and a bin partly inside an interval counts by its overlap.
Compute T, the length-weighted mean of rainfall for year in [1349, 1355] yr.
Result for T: 4.69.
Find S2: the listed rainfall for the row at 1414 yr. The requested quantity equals 4.003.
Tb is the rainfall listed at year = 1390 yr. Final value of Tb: 4.096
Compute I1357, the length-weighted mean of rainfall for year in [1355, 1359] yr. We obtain 4.76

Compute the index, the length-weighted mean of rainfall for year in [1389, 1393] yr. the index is 4.09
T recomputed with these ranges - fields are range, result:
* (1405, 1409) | 4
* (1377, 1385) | 4.54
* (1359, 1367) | 5.06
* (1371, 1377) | 4.94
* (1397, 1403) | 4.03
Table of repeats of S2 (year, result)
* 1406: 3.979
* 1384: 4.433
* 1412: 3.955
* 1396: 3.93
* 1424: 4.295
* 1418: 4.088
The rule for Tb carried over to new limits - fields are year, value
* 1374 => 4.938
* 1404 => 3.89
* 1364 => 5.132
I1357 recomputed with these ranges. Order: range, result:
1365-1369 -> 5.2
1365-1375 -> 5.07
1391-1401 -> 4.02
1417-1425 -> 4.23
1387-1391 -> 4.15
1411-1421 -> 4.05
